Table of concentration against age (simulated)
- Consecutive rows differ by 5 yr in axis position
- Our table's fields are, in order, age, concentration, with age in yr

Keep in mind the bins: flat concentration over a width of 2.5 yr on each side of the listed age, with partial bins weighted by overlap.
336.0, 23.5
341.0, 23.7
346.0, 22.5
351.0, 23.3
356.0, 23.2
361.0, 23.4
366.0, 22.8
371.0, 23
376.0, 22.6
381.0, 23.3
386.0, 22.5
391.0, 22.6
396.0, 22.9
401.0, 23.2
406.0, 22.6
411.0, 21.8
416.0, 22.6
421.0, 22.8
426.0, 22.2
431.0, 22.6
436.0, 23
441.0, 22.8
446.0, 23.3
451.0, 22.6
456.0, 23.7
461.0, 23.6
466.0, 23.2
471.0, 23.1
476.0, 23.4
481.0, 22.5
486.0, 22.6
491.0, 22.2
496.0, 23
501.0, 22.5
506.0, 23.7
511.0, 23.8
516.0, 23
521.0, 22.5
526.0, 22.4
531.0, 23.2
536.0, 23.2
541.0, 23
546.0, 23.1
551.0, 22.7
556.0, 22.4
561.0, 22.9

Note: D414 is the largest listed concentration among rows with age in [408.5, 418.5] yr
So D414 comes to 22.6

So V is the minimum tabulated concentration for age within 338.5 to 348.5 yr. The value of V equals 22.5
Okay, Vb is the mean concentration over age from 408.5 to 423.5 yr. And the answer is 22.4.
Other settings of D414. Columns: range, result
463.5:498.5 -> 23.4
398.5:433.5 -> 23.2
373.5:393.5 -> 23.3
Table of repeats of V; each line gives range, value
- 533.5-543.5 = 23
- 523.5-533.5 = 22.4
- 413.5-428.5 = 22.2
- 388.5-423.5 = 21.8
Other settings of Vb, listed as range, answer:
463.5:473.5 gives 23.1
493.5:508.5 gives 23.1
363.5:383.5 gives 22.9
